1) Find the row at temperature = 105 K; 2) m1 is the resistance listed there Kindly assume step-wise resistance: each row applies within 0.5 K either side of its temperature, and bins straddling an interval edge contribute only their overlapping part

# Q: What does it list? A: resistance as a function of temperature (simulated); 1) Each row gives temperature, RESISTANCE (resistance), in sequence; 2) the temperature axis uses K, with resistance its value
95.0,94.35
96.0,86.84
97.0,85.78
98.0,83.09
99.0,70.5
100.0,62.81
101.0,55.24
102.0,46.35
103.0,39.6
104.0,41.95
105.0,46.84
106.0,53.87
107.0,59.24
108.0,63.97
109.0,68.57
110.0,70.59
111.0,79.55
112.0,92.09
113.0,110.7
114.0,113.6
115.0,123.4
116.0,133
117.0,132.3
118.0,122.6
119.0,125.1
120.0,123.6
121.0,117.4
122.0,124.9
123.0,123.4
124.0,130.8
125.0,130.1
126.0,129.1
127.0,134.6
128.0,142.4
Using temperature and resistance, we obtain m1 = 46.84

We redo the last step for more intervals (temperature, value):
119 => 125.1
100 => 62.81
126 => 129.1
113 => 110.7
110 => 70.59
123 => 123.4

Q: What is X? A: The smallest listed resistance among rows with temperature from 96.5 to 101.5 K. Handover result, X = 55.24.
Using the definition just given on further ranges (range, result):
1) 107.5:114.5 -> 63.97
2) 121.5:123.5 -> 123.4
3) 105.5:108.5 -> 53.87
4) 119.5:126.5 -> 117.4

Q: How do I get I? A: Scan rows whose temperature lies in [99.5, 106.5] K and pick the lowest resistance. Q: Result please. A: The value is 39.6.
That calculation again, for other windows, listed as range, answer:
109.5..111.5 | 70.59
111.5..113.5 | 92.09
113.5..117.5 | 113.6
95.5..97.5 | 85.78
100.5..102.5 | 46.35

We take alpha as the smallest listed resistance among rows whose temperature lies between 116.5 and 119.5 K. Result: 122.6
